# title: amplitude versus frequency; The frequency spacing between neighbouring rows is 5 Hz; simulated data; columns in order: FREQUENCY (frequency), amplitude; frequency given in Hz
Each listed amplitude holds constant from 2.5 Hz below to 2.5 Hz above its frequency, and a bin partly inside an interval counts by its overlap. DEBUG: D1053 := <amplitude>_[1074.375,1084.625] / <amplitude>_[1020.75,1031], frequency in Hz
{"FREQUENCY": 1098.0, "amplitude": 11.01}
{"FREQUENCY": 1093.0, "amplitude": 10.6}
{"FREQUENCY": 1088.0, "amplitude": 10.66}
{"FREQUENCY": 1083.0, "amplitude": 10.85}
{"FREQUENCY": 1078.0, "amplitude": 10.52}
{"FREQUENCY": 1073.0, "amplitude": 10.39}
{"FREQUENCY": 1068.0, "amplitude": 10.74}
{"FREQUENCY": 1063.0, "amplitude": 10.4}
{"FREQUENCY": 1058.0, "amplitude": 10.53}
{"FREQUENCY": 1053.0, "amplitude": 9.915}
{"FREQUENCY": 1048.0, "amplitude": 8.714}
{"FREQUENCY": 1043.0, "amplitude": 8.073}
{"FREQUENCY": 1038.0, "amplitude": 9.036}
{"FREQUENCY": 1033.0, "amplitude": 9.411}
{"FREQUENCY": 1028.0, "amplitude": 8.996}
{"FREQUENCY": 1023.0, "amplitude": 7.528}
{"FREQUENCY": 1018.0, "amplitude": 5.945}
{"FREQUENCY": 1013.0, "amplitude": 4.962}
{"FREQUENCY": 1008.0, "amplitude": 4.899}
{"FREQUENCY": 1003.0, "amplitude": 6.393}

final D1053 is 1.28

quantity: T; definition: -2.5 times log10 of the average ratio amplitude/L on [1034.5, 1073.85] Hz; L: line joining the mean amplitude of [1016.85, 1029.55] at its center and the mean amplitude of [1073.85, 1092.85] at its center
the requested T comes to -0.06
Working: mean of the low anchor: 7.54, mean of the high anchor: 10.6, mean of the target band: 9.69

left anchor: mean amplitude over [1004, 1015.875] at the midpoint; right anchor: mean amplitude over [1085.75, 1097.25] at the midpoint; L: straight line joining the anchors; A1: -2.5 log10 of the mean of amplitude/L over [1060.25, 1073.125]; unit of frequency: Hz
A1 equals -0.170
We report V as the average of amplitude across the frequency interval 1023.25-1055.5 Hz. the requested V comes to 8.92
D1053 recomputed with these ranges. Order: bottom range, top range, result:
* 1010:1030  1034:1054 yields 1.32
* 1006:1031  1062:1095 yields 1.62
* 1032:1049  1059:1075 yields 1.20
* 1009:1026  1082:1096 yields 1.75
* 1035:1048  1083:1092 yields 1.24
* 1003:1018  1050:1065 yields 1.91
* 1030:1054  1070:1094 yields 1.18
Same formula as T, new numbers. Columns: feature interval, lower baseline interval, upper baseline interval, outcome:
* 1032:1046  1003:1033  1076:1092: -0.11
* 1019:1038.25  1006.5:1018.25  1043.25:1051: -0.24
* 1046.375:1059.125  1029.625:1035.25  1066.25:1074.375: 0.03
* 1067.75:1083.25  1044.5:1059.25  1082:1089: -0.02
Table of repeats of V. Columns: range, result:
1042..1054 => 8.88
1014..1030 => 7.21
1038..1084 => 9.93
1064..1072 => 10.6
